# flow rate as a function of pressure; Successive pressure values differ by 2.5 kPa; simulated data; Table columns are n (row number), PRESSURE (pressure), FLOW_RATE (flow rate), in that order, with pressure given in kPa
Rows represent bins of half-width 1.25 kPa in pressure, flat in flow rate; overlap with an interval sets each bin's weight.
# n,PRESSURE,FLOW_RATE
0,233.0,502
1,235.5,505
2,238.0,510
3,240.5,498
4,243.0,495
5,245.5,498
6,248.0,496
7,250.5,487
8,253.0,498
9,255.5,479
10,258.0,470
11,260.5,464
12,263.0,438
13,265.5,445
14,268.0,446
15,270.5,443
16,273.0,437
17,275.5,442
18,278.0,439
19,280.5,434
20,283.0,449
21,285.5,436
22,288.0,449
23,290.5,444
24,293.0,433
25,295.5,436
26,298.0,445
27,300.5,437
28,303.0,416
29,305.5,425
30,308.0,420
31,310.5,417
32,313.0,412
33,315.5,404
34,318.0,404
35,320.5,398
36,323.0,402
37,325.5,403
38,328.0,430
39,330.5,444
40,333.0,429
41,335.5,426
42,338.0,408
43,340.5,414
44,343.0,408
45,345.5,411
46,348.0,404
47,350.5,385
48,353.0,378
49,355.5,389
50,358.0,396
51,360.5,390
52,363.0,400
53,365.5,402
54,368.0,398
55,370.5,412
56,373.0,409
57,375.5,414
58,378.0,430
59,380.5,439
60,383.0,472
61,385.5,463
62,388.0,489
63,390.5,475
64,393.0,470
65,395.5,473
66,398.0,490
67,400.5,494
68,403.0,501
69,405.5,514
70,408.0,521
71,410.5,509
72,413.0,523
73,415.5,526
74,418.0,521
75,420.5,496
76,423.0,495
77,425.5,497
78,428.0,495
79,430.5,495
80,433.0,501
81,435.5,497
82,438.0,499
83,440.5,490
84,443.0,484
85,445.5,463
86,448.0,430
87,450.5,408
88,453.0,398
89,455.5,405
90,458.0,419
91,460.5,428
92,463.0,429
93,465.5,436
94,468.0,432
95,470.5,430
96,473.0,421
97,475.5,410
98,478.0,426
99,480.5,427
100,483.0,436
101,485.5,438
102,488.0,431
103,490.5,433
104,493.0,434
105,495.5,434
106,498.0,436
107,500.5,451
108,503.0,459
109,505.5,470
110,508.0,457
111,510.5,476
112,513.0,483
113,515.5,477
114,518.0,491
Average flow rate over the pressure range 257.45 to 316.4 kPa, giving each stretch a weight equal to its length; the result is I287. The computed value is 437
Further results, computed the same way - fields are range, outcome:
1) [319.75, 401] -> 425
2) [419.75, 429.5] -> 496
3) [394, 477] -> 470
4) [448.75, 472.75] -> 421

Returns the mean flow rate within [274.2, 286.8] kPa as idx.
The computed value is 440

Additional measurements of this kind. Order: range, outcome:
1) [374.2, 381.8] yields 428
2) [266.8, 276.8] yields 442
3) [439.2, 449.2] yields 467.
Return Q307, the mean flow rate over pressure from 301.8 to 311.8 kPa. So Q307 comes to 419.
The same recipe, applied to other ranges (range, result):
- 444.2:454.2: 425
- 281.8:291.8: 444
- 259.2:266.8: 449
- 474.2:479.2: 418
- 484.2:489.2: 435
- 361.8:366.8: 401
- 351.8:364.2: 391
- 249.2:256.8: 488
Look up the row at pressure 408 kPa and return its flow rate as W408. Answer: 521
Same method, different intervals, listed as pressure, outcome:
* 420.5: 496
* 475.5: 410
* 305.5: 425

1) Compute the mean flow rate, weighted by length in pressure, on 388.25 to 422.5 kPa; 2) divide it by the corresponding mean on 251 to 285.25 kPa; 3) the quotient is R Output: 1.11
